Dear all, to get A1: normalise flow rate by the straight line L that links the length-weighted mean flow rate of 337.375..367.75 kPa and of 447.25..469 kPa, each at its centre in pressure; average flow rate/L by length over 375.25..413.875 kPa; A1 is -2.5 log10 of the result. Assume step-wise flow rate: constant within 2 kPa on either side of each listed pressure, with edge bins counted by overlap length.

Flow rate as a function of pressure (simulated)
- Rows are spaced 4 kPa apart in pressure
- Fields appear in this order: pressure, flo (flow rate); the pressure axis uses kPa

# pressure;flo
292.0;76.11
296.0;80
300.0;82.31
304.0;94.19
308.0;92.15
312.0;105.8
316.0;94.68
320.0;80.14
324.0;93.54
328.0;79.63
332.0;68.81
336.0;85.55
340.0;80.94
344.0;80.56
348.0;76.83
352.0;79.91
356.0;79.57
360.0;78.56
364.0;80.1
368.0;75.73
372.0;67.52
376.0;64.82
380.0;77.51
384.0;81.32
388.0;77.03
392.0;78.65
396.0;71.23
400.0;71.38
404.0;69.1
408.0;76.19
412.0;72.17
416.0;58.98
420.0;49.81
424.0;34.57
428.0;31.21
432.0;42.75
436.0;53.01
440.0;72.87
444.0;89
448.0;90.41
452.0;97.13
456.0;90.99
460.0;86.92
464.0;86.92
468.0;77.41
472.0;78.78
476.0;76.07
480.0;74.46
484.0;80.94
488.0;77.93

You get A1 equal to 0.12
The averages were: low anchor 79.4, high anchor 88.7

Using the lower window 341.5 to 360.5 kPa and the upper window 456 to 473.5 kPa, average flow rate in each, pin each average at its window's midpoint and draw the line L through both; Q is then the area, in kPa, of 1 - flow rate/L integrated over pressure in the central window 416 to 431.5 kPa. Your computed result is 7.6 kPa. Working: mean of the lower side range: 79.2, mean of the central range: 41.6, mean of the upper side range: 83.6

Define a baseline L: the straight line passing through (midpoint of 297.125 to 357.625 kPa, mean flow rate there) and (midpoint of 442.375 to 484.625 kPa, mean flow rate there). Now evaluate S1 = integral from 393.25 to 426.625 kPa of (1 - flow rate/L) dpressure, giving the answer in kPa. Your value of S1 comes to 8.7 kPa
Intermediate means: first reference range 84.9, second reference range 84.5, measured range 62.7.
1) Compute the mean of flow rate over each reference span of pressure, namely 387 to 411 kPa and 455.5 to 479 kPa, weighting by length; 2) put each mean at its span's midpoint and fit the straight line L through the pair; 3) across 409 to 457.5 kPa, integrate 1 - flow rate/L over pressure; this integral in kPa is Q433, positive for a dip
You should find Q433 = 8.1 kPa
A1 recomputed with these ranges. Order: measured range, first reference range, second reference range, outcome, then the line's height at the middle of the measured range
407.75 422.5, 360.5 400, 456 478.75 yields 0.246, 77.6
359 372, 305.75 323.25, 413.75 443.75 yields -0.026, 74.6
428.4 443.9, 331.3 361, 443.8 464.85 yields 0.469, 88.6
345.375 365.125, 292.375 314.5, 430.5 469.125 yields 0.094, 86.1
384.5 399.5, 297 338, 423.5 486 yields 0.059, 80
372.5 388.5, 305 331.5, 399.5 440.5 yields -0.076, 69.4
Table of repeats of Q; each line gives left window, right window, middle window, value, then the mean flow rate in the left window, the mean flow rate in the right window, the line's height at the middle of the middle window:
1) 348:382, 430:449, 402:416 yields 0.16 kPa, 75.5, 68.5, 71.4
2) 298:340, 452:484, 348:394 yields 4.96 kPa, 87.4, 82.6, 85.7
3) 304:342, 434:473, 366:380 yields 2.43 kPa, 87.2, 82.4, 85.4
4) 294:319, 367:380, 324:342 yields 0.53 kPa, 91.1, 70.1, 82.8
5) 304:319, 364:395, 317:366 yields 3.34 kPa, 95.9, 74.9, 86.7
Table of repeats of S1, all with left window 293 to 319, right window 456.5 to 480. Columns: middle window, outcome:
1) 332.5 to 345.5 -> 1.14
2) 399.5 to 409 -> 1.45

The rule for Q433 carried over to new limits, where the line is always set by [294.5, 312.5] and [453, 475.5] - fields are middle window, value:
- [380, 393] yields 1.2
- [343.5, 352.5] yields 1.0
